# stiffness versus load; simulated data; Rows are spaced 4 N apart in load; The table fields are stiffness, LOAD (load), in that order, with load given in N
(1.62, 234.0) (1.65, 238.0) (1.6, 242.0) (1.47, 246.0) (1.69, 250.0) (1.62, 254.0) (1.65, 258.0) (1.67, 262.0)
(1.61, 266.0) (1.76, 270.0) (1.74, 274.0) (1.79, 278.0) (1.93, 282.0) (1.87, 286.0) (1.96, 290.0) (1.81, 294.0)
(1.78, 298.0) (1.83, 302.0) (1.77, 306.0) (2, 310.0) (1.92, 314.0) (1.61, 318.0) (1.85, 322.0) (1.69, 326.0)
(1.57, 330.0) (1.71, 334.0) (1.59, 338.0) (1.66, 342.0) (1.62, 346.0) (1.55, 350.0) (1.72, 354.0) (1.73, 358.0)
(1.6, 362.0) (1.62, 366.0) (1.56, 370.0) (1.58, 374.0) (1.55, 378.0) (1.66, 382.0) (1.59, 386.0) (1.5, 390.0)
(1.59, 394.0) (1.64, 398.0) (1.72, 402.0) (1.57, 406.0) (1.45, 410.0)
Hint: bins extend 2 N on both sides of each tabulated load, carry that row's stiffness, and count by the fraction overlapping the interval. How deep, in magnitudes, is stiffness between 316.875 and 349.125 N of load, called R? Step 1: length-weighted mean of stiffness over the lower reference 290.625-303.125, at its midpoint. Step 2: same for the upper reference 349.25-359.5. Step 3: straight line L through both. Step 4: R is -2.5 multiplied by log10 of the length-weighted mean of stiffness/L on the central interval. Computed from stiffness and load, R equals 0.046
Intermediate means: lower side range 1.82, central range 1.66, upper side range 1.68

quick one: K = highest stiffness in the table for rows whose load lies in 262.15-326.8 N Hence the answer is 2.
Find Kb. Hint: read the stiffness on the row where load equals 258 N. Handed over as 1.65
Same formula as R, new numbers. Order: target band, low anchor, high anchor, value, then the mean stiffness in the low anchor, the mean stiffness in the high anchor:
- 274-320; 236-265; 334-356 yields -0.132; 1.62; 1.64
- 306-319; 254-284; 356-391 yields -0.107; 1.73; 1.6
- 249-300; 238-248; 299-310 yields -0.038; 1.56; 1.83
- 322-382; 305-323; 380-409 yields 0.059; 1.83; 1.6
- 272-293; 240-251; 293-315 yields -0.063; 1.58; 1.85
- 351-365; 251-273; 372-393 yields -0.049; 1.67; 1.58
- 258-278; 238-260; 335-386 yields -0.058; 1.61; 1.62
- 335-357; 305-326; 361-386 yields 0.042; 1.82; 1.59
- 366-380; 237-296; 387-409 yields 0.033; 1.72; 1.6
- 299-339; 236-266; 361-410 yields -0.098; 1.62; 1.59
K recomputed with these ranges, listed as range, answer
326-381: 1.73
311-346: 1.92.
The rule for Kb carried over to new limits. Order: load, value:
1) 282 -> 1.93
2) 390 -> 1.5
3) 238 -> 1.65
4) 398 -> 1.64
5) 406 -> 1.57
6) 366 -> 1.62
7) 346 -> 1.62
